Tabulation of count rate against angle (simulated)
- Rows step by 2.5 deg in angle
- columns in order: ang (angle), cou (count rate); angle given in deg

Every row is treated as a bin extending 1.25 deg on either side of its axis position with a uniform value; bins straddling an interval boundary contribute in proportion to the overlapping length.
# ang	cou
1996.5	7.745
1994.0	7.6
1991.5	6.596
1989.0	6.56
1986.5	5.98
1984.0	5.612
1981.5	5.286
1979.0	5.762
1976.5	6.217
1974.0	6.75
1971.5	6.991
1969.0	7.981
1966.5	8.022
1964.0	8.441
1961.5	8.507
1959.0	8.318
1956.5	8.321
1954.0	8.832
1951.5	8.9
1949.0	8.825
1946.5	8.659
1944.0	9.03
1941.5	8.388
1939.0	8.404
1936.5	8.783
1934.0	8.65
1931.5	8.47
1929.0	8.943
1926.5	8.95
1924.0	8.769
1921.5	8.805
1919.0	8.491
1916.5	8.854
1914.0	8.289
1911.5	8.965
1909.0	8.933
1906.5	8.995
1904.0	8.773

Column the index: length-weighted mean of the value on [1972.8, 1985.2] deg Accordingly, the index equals 5.92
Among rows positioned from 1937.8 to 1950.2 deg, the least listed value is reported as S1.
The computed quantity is 8.388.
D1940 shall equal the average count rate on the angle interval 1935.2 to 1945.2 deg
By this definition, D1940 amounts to 8.65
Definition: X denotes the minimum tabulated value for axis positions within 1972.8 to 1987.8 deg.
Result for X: 5.286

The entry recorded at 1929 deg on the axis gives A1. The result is 8.943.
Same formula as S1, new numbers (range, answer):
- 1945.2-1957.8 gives 8.321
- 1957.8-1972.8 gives 6.991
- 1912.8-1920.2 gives 8.289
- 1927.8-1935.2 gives 8.47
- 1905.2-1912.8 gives 8.933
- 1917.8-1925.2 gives 8.491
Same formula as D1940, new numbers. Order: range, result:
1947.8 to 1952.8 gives 8.86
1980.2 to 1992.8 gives 6.01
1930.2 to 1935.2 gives 8.56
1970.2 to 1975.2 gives 6.88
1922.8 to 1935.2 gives 8.76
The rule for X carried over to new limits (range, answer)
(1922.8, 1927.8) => 8.769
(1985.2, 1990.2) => 5.98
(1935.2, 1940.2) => 8.404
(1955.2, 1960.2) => 8.318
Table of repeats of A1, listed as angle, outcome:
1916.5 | 8.854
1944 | 9.03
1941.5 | 8.388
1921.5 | 8.805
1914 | 8.289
